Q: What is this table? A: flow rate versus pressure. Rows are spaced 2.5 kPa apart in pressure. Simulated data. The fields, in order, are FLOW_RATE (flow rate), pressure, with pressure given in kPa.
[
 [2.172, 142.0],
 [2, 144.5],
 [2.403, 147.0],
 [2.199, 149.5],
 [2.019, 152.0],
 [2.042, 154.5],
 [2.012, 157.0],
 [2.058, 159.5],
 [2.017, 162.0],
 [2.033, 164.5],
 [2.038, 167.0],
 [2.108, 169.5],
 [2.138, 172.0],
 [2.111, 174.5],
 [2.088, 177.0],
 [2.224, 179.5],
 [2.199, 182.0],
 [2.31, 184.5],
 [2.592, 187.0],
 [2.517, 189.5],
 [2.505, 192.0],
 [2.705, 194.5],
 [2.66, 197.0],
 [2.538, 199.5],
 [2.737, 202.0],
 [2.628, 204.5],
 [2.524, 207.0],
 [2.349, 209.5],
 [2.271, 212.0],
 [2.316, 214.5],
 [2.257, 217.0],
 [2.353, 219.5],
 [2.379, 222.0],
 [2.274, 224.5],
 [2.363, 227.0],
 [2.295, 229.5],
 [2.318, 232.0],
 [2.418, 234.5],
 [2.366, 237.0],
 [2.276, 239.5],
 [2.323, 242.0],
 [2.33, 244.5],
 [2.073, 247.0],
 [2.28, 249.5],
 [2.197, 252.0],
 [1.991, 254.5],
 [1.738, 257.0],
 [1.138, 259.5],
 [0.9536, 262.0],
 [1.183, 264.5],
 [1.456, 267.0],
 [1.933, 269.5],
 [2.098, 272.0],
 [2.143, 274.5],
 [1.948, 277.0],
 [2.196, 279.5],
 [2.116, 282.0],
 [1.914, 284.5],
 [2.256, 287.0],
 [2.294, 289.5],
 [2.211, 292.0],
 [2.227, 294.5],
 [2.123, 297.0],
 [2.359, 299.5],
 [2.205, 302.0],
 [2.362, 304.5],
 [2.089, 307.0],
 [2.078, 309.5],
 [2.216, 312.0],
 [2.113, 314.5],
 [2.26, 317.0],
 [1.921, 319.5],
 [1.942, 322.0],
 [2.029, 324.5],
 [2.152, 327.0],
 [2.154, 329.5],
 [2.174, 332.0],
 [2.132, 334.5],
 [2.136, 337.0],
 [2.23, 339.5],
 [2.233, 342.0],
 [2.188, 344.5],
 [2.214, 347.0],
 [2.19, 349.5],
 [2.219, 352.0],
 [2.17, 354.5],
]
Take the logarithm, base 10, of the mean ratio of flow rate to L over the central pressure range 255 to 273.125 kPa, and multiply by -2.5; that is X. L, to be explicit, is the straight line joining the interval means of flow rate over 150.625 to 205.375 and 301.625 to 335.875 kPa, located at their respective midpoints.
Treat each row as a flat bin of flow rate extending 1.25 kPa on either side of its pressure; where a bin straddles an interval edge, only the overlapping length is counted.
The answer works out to 0.40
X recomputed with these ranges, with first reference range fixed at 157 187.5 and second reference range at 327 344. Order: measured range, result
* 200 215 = -0.156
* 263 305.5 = 0.058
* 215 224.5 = -0.082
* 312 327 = 0.050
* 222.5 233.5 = -0.080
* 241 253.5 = -0.038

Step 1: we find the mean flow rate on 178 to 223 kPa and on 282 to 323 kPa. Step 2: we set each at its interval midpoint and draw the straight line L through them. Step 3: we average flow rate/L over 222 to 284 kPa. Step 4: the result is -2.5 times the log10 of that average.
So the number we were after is 0.141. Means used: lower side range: 2.45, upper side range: 2.16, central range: 2.02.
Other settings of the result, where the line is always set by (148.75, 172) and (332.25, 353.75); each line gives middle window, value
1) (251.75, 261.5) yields 0.27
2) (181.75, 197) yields -0.20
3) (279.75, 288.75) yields 0.02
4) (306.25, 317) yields 0.01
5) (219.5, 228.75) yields -0.11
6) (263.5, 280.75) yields 0.15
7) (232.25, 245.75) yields -0.11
